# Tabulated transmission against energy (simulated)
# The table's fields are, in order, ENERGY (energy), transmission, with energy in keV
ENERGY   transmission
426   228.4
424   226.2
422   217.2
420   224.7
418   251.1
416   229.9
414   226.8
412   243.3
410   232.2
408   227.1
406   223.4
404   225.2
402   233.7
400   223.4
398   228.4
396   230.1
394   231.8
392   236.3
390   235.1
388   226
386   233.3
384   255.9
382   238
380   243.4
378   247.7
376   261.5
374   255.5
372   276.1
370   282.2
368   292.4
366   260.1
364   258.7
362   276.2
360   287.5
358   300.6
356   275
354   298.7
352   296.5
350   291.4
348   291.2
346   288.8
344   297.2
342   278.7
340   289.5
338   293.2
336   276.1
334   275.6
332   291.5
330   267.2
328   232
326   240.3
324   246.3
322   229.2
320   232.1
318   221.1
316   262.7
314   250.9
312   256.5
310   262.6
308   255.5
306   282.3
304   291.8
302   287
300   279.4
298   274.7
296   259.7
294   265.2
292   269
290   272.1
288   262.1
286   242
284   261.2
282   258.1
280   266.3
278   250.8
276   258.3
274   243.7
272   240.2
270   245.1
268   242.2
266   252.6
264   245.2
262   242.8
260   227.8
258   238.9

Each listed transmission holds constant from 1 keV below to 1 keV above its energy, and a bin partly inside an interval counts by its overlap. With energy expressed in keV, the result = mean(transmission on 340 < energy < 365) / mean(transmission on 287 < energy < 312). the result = 1.1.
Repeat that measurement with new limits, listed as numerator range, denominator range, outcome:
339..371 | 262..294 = 1.12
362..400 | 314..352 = 0.93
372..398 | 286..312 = 0.90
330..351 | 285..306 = 1.06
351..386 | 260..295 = 1.07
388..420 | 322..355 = 0.84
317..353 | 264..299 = 1.05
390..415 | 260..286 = 0.92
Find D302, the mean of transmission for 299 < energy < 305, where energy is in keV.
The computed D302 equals 286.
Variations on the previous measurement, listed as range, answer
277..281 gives 259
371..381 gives 257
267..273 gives 242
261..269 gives 246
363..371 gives 273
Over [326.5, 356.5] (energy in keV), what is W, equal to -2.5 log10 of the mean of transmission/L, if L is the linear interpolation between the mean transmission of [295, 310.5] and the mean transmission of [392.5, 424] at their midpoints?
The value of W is -0.10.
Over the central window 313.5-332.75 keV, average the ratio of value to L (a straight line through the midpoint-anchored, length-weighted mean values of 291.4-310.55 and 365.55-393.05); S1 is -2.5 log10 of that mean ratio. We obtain 0.09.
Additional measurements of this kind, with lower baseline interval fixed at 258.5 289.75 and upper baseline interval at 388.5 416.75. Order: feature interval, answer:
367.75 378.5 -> -0.15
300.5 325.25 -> -0.06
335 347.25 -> -0.20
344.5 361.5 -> -0.22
